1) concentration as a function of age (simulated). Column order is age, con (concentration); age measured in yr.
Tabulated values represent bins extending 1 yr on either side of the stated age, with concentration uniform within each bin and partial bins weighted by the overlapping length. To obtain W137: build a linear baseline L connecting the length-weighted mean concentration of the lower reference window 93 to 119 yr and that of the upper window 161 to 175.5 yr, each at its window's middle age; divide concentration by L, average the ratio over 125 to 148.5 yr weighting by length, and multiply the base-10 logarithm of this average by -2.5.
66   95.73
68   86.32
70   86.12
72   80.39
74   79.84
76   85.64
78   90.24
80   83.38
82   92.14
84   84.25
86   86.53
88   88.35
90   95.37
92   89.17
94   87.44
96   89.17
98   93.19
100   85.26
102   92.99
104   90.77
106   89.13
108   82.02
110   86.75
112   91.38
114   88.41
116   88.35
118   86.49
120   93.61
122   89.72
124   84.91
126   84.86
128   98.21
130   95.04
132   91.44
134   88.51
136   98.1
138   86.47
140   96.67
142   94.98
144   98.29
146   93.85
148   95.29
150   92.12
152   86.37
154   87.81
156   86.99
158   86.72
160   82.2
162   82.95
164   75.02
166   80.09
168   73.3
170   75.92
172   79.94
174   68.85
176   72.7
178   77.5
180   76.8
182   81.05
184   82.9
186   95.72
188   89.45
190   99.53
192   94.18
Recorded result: -0.13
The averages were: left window 88.6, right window 76.4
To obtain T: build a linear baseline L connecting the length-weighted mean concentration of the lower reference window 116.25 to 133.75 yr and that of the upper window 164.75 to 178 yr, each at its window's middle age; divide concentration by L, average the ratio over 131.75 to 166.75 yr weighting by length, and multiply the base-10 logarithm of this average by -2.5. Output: -0.08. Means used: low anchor 90.4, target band 89.1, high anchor 75.3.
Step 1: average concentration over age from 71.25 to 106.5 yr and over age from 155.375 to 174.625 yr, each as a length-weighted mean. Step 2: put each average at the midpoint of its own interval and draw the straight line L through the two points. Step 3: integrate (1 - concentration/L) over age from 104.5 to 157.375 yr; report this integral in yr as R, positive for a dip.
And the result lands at -4.8 yr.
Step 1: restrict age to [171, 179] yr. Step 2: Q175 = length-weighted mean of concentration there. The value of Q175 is 74.7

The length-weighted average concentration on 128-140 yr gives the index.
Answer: 92.8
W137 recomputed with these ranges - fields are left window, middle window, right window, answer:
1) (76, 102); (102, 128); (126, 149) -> 0.035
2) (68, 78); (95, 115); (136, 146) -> 0.000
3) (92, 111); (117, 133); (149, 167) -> -0.045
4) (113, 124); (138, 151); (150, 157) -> -0.077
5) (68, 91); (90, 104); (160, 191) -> -0.056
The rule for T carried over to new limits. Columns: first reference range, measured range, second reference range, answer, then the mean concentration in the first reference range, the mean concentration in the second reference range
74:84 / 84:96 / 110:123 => -0.02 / 86.7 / 89.4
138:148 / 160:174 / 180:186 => 0.14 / 94.9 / 83.4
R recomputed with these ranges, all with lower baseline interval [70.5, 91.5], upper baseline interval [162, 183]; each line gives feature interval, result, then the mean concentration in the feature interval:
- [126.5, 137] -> -1.66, 93.8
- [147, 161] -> -1.73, 88.2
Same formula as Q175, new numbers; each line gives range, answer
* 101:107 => 91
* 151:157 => 87.1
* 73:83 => 86.2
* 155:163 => 84.7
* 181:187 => 86.6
